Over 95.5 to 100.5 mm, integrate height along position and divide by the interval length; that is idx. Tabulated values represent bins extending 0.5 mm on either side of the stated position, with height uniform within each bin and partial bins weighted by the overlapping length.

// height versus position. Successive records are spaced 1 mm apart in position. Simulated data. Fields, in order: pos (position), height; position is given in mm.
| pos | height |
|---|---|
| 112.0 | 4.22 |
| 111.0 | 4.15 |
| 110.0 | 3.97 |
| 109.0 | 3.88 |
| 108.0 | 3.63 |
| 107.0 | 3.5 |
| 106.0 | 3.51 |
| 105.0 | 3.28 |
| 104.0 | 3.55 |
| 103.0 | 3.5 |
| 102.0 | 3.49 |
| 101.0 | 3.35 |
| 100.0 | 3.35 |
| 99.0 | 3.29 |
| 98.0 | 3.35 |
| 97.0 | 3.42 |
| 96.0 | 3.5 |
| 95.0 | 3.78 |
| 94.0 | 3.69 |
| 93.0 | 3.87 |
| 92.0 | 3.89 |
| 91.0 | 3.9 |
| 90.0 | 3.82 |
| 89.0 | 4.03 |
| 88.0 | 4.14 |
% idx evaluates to 3.38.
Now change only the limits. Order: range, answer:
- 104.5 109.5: 3.56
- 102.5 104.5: 3.52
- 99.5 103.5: 3.42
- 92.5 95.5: 3.78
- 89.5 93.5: 3.87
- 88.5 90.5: 3.92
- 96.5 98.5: 3.38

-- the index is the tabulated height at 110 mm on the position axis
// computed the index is 3.97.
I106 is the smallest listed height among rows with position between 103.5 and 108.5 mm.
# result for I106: 3.28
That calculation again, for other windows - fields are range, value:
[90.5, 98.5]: 3.35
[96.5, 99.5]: 3.29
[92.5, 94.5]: 3.69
